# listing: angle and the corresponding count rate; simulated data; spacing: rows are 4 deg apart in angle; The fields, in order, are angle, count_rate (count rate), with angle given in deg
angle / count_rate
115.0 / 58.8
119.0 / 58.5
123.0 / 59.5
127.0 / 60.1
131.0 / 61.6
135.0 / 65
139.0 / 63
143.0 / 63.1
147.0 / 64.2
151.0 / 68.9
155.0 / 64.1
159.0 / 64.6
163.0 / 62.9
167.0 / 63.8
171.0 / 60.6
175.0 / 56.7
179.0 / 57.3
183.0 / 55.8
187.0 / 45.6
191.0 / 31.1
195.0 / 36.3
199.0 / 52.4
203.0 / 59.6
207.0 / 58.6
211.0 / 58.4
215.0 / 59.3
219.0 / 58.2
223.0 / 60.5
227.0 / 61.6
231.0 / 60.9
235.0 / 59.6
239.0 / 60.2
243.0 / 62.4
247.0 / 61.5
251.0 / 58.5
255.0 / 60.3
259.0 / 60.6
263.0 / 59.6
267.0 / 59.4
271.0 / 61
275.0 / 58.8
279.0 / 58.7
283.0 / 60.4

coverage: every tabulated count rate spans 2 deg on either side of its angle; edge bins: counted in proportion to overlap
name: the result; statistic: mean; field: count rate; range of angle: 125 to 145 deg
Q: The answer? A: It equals 62.6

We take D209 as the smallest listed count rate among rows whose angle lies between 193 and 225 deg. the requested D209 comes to 36.3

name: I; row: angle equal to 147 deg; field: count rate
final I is 64.2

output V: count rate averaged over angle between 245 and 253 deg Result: 60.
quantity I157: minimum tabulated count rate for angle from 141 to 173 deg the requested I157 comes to 60.6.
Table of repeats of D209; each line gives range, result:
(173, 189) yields 45.6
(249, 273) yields 58.5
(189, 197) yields 31.1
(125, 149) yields 60.1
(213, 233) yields 58.2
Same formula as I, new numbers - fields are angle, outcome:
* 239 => 60.2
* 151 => 68.9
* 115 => 58.8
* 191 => 31.1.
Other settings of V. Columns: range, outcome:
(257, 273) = 60.2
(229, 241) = 60.2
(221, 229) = 61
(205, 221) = 58.6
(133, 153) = 64.8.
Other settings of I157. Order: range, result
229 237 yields 59.6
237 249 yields 60.2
